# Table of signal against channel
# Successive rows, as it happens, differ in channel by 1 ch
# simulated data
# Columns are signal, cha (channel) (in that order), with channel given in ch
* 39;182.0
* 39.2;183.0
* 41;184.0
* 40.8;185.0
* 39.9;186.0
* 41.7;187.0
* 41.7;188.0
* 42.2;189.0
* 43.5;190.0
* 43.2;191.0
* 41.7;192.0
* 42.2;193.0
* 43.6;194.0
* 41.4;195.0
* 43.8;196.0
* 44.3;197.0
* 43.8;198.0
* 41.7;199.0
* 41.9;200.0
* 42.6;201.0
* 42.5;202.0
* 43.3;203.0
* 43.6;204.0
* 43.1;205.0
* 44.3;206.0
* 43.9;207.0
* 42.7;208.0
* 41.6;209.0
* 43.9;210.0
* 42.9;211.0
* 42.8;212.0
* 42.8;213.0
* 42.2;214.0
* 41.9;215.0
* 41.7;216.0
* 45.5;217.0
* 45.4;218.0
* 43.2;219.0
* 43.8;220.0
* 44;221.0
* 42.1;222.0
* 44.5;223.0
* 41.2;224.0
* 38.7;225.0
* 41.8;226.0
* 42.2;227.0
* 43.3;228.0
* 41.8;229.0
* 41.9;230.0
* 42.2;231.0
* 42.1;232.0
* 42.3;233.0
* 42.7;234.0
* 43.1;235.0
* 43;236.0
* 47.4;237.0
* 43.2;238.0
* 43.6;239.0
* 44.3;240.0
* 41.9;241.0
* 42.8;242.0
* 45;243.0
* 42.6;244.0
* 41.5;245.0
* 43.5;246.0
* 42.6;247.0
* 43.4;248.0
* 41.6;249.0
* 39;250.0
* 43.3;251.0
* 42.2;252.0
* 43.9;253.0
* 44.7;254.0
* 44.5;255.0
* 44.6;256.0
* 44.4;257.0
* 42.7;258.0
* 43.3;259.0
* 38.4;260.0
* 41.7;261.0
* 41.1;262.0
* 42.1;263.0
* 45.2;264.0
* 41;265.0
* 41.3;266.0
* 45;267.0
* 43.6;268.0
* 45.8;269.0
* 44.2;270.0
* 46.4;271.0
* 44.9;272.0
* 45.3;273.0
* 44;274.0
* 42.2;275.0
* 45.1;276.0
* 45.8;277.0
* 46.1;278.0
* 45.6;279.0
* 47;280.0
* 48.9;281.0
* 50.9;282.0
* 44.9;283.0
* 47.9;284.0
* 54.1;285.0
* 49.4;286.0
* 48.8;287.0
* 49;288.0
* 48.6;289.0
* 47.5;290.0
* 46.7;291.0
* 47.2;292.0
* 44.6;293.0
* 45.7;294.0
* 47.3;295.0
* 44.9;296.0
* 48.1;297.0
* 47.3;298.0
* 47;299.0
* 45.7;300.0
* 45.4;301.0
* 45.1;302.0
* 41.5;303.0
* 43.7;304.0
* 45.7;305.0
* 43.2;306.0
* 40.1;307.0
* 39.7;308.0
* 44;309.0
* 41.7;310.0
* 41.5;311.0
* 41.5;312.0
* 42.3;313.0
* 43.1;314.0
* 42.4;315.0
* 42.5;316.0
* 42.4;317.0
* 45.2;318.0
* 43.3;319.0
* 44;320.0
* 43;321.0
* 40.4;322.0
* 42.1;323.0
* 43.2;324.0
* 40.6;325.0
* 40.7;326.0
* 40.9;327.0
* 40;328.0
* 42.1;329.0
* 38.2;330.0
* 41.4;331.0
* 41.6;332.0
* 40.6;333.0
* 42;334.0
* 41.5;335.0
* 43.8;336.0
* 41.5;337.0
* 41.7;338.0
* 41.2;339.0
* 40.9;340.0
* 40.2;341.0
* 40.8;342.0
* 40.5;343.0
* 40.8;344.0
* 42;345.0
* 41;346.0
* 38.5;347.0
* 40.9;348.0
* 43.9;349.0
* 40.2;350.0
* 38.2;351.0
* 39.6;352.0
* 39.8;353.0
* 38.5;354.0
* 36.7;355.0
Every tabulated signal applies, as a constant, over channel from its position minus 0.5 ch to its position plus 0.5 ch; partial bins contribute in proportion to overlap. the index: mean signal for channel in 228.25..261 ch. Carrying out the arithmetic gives 42.9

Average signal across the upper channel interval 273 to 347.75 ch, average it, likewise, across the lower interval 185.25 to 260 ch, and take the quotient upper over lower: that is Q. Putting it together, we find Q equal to 1.0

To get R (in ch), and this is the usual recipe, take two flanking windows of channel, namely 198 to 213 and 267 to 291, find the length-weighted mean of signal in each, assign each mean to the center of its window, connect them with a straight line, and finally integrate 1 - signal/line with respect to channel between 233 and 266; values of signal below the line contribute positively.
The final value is 1.7 ch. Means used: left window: 42.9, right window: 46.7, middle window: 42.9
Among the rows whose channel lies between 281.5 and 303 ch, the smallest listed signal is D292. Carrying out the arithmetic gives 41.5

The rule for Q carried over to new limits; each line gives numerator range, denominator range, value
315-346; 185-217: 0.98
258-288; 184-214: 1.06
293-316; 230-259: 1.02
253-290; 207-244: 1.05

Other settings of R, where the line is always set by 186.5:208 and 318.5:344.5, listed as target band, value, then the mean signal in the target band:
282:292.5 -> -1.7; 48.5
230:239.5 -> -0.2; 43.2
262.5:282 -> -1.3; 44.9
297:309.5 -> -0.7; 44.2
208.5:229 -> -0.1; 42.8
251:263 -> -0.2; 42.8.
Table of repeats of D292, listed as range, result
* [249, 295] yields 38.4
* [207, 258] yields 38.7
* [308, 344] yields 38.2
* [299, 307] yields 40.1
